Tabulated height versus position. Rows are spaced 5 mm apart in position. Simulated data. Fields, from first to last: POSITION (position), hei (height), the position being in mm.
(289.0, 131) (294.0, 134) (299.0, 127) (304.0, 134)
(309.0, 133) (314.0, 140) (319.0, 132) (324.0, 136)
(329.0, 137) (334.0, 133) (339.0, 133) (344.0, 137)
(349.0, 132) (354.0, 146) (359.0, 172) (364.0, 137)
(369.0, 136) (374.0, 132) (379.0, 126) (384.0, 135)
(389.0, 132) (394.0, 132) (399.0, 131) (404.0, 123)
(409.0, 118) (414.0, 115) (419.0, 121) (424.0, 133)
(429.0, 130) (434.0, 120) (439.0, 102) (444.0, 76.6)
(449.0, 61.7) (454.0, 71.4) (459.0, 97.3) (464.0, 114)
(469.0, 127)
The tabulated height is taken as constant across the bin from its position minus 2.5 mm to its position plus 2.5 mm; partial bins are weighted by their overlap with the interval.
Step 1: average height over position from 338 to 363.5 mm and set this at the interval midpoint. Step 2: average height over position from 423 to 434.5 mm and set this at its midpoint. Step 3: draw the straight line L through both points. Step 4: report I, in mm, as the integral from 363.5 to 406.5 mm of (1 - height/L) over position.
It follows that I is 1.8 mm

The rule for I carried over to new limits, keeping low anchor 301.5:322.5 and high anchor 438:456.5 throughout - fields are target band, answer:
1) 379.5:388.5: -2.51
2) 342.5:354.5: -1.85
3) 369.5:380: -2.27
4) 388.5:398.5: -3.27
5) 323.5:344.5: -1.64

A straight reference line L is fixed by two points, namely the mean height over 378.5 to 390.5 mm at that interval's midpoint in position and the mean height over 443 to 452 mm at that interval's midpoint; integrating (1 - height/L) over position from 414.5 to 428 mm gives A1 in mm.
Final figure -4.5 mm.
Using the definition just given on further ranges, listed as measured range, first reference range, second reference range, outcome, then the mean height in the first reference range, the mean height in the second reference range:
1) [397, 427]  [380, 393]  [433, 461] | -2.9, 132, 86.3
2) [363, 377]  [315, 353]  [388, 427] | -0.4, 135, 125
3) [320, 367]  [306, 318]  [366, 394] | -2.1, 136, 132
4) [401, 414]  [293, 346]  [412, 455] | -1.0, 134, 104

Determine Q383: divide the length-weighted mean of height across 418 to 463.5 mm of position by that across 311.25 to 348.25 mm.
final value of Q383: 0.75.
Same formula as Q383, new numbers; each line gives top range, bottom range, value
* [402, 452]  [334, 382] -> 0.79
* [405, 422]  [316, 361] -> 0.85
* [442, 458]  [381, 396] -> 0.54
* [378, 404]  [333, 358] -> 0.94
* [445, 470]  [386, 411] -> 0.72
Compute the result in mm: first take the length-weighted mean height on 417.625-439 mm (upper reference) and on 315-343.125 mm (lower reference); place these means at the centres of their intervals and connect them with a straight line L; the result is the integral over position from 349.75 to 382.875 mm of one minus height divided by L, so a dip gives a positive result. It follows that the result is -2.6 mm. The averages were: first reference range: 135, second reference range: 123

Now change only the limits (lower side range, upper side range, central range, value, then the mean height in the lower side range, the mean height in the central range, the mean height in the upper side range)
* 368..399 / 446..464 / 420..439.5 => -4.6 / 132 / 123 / 82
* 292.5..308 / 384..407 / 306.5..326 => -0.6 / 132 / 135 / 130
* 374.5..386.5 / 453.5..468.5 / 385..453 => 1.7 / 131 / 115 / 102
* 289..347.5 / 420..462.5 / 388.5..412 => -3.2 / 134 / 127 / 100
